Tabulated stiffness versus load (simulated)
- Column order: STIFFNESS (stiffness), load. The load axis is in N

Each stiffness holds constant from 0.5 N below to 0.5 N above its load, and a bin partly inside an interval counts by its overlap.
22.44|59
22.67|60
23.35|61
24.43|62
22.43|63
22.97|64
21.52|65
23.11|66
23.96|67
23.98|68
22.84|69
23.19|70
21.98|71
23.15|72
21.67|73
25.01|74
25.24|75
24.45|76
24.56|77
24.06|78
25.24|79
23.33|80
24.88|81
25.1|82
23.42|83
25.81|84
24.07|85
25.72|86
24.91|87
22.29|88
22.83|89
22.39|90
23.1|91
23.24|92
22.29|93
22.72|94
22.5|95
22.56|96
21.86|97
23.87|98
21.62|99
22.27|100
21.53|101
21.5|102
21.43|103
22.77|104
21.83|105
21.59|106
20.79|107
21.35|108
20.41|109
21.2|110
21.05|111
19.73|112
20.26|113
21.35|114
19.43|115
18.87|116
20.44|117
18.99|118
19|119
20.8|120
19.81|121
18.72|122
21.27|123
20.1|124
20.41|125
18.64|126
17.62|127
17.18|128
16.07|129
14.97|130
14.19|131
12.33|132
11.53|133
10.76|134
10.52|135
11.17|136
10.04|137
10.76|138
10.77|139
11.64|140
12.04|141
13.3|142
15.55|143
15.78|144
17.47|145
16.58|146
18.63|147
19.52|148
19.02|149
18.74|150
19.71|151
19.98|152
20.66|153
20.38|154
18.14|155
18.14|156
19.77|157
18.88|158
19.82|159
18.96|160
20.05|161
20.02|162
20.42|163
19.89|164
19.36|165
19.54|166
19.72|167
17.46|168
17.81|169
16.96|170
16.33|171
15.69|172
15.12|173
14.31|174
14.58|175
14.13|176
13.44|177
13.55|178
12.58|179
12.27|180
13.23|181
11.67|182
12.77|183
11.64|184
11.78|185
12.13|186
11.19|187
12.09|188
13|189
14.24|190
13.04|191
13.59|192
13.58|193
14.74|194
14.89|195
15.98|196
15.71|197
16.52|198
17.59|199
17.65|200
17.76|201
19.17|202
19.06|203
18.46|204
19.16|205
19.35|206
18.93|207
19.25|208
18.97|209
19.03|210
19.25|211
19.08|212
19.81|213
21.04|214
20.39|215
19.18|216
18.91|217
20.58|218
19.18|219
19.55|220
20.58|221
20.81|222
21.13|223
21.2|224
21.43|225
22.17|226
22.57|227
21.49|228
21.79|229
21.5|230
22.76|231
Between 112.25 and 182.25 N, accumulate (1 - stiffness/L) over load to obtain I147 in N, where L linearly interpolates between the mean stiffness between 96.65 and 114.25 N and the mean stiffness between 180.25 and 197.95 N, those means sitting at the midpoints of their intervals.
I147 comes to 1.7 N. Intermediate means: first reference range 21.5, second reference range 13.3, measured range 16.8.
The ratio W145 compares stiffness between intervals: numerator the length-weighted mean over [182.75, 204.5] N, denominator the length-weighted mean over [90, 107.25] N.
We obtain 0.67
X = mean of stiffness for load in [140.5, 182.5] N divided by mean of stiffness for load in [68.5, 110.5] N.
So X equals 0.7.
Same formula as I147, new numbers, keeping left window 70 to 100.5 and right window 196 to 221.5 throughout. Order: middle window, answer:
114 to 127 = 1.5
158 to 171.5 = 1.1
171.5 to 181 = 2.9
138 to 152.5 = 3.5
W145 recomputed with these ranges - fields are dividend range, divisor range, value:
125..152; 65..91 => 0.63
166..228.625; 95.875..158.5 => 0.93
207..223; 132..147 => 1.53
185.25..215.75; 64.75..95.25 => 0.71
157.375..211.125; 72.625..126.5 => 0.73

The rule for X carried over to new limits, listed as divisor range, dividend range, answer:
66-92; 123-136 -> 0.65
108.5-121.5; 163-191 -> 0.73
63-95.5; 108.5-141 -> 0.71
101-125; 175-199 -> 0.66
